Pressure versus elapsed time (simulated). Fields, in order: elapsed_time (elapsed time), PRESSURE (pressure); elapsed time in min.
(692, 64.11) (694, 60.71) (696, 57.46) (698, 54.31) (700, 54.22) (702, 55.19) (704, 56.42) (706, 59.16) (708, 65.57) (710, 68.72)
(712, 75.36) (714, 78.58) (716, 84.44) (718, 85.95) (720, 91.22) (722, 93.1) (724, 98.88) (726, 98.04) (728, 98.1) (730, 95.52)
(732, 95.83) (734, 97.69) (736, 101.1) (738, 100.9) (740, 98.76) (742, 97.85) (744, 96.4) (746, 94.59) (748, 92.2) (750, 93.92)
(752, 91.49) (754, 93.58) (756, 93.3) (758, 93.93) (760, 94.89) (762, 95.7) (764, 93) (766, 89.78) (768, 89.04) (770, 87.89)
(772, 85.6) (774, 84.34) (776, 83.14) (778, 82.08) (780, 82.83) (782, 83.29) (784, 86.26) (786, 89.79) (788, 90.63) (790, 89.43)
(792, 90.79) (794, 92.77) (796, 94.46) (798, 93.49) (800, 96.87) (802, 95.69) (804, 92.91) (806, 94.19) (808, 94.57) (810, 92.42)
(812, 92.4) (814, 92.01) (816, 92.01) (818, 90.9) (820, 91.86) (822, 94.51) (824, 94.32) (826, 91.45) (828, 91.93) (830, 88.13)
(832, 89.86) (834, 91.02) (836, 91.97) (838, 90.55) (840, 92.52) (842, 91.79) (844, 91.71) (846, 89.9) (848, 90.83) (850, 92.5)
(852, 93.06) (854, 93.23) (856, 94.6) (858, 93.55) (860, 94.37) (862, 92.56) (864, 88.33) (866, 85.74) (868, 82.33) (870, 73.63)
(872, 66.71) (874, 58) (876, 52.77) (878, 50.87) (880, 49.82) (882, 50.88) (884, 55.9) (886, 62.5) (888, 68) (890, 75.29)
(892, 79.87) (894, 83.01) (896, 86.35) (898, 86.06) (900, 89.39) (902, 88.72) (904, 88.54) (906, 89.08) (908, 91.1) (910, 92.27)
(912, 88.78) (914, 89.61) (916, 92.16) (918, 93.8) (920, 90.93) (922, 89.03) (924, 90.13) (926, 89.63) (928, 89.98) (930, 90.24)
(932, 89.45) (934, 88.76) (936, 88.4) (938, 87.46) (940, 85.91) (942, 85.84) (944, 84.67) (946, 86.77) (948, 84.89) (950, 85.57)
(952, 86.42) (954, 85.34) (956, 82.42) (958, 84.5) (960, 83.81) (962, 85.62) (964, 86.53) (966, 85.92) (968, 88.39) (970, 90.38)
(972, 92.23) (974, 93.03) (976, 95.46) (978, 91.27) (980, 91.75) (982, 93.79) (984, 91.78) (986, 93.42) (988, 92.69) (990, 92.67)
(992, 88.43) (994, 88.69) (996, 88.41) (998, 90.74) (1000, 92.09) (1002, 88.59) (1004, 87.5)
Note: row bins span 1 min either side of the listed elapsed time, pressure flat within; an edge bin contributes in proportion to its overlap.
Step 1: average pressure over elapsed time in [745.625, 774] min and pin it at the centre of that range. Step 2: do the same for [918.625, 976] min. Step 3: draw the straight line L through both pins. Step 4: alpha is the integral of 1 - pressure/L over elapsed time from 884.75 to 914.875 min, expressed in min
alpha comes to 1.7 min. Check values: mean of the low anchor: 91.7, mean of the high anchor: 87.8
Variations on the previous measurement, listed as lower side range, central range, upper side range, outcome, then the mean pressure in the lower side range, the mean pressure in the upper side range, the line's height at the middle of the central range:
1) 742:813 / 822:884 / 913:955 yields 4.70 min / 91.2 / 88.3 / 89.8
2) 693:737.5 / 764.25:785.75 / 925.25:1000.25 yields -1.25 min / 78.7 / 88.7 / 81.1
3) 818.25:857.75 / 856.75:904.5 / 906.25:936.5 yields 8.38 min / 91.9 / 90.3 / 91.1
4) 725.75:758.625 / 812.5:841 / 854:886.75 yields -3.88 min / 96.1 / 72.8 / 80.7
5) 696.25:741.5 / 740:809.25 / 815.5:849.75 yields -3.80 min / 81.9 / 91.5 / 86.6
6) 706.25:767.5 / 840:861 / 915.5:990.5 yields -0.59 min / 91.2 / 88.9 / 90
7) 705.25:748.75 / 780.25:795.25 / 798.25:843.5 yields 0.44 min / 89.6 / 92.5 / 91.5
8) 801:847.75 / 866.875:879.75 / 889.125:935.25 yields 3.81 min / 92.1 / 88.4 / 90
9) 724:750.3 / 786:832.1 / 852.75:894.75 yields -4.13 min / 97.1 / 74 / 84.9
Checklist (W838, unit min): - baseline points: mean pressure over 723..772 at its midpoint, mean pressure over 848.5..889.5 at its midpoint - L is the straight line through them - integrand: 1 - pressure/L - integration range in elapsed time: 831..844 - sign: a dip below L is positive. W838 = -1.8 min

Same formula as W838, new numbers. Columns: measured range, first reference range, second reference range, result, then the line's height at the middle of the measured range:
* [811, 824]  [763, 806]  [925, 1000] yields -0.47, 89.2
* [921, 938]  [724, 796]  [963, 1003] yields 0.34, 91.2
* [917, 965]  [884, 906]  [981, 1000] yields -1.12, 85.4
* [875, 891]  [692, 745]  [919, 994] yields 5.22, 86.4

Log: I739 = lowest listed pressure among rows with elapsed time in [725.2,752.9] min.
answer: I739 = 91.49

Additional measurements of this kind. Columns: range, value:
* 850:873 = 66.71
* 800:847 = 88.13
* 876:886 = 49.82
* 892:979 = 79.87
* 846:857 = 89.9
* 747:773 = 85.6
